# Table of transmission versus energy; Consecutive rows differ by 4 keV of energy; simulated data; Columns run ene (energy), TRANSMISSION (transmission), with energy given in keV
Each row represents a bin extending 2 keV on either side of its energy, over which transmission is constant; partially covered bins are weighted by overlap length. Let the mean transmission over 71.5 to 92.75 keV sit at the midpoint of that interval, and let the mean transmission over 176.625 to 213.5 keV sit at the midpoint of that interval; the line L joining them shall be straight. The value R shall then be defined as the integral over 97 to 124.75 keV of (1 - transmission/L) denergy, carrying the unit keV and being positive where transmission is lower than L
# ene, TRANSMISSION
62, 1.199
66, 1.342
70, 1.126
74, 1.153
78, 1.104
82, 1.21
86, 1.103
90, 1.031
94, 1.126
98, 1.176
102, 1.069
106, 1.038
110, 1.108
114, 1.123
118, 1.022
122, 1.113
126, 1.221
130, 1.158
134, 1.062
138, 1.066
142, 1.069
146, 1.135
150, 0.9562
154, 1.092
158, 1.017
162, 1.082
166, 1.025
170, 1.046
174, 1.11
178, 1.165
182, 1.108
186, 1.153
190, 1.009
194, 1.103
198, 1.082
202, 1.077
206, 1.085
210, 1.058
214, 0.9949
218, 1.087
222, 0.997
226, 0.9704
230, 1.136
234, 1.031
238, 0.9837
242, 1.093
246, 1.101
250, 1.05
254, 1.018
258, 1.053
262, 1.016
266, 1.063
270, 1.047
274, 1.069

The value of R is 0.5 keV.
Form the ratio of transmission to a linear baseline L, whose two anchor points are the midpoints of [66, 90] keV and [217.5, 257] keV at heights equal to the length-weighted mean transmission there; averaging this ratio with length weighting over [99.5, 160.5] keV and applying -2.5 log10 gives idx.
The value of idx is 0.03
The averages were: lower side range 1.15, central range 1.08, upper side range 1.05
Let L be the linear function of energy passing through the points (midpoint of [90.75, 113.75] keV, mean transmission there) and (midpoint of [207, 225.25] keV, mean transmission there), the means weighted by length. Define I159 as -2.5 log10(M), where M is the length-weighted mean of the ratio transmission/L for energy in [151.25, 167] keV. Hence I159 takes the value 0.02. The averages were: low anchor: 1.1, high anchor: 1.03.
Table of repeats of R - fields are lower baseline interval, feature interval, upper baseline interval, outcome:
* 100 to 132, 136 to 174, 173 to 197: 1.70 keV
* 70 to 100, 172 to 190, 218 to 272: -0.70 keV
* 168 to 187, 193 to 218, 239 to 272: 0.59 keV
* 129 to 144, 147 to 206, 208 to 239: -0.78 keV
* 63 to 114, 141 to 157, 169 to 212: 0.70 keV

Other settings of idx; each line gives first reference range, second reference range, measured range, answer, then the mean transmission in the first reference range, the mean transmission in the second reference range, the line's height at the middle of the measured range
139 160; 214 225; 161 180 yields -0.040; 1.05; 1.03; 1.05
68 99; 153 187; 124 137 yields -0.034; 1.13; 1.09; 1.11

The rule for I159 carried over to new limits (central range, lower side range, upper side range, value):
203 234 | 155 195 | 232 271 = 0.01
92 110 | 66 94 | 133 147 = 0.01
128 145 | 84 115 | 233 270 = -0.01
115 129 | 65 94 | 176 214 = 0.00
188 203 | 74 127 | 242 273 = 0.01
